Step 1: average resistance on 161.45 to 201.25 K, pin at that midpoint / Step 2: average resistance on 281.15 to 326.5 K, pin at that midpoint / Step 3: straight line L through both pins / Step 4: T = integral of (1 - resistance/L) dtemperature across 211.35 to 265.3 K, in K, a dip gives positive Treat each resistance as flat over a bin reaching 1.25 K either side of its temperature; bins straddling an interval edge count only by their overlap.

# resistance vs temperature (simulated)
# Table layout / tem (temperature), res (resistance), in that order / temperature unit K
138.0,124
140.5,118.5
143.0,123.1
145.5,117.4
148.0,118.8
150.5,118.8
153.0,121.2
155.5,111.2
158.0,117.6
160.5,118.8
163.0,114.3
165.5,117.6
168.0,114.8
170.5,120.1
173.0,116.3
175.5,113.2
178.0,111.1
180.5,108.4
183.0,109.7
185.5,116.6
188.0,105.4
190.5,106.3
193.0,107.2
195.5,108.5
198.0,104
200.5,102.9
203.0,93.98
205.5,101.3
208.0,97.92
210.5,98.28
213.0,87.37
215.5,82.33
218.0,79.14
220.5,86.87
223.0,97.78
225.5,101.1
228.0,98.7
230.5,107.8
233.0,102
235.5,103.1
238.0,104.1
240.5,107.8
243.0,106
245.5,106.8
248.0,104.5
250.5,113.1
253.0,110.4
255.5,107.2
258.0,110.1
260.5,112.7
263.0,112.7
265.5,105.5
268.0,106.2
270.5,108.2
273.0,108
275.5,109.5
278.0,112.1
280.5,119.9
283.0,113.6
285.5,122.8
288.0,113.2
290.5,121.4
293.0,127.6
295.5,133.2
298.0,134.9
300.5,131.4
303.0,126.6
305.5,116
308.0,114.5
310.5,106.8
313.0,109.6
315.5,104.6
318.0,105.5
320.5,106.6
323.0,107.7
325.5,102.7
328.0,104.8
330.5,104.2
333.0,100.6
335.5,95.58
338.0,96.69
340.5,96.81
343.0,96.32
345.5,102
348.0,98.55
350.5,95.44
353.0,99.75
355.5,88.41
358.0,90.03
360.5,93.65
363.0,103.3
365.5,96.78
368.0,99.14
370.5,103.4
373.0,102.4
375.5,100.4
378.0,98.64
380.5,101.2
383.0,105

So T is 5.59 K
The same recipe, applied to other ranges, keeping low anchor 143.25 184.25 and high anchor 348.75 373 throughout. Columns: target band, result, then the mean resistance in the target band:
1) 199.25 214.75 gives 2.11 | 96.5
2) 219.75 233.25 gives 1.29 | 99.3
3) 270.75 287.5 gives -1.46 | 114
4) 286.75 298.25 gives -2.42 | 125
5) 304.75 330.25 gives -1.62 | 108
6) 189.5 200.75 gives 0.67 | 106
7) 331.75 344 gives 0.24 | 97.2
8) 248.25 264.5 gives -0.55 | 111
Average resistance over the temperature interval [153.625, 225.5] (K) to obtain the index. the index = 105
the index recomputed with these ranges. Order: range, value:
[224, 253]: 105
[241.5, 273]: 109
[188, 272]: 103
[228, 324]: 112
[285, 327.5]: 116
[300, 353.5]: 105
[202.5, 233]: 94.7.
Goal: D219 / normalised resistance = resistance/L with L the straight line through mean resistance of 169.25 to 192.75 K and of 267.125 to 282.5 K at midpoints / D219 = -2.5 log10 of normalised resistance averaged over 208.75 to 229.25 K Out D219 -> 0.21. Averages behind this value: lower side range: 112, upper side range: 111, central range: 91.6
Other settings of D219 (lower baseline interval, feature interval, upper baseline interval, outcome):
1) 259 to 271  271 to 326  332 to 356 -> -0.12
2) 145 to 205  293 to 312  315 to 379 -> -0.20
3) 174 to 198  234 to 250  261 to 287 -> 0.05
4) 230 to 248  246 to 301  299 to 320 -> -0.05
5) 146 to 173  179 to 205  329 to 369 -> 0.08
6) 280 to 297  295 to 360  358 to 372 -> 0.04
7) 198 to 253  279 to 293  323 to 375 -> -0.20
